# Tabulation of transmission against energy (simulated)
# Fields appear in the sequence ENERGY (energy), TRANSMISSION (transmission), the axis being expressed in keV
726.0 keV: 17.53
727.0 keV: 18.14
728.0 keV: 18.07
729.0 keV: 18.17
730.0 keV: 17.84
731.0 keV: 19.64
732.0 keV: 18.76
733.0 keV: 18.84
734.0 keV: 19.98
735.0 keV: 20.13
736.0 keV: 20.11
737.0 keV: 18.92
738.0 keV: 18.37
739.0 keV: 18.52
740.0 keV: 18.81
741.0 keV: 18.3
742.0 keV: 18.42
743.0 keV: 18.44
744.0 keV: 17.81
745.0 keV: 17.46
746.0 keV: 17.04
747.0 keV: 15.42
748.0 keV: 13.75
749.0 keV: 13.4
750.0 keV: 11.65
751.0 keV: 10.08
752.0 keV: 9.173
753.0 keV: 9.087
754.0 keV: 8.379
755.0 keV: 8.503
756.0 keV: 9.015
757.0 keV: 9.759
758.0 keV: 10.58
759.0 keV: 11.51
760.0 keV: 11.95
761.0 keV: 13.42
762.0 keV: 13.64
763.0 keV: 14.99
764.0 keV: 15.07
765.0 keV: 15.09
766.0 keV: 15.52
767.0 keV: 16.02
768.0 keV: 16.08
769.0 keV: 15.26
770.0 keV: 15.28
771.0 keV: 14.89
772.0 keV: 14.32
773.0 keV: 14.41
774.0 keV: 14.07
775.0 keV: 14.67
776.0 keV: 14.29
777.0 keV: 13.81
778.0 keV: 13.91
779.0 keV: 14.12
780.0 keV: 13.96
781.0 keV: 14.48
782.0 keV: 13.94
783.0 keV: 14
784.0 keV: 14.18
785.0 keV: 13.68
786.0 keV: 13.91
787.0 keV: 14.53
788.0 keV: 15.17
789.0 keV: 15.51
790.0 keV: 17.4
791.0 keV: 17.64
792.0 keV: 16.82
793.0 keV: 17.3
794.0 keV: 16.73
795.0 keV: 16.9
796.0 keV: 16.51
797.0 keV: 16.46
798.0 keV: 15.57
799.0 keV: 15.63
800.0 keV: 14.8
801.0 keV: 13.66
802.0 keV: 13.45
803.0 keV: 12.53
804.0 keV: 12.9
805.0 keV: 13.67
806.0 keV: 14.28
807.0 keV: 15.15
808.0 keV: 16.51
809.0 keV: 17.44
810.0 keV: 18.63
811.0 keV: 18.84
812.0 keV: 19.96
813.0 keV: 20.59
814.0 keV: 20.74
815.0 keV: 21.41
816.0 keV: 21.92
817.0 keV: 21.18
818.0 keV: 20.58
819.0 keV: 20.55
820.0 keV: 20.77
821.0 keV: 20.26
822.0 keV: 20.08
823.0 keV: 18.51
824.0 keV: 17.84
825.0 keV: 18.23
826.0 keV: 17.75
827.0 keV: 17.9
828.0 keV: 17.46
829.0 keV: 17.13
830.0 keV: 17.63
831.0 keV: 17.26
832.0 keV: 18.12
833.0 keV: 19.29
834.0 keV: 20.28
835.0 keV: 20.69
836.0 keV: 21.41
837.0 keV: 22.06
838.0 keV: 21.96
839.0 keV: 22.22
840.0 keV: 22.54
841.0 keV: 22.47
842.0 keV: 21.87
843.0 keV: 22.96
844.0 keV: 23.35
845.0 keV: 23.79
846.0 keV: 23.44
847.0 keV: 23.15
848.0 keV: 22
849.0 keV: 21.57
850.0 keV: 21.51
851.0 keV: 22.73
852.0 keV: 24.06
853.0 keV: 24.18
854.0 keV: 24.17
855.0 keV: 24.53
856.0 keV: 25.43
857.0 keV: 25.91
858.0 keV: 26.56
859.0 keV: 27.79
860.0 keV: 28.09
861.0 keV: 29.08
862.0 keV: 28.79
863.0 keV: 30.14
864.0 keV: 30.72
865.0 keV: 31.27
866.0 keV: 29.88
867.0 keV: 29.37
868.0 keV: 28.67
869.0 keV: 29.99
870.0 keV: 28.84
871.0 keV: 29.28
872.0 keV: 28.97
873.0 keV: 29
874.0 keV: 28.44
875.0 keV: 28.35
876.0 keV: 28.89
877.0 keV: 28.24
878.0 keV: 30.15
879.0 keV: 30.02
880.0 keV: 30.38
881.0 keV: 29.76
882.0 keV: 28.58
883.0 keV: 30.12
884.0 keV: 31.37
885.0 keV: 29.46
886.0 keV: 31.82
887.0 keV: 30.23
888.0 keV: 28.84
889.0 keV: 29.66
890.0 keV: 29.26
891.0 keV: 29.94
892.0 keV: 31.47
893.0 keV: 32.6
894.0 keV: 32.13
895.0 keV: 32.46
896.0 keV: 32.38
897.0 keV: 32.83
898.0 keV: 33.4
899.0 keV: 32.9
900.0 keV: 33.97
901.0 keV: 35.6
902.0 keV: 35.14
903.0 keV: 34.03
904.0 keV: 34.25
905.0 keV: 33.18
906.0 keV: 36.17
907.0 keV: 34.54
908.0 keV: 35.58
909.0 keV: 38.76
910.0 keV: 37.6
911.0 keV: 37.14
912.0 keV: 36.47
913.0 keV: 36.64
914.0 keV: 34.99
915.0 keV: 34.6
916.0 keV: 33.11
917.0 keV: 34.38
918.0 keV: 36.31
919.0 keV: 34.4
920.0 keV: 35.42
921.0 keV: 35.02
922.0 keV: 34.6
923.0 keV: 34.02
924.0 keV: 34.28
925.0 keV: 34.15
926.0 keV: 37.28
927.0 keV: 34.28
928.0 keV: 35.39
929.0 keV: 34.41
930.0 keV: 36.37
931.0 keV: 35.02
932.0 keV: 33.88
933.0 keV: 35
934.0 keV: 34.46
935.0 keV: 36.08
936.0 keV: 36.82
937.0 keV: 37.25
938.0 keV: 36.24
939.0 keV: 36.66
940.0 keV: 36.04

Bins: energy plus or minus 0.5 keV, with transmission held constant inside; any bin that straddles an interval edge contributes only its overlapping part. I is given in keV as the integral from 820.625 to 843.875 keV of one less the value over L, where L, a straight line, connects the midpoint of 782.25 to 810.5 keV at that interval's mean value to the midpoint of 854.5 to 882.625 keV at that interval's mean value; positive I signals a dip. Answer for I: 2.3 keV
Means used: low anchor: 15.4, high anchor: 28.8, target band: 19.9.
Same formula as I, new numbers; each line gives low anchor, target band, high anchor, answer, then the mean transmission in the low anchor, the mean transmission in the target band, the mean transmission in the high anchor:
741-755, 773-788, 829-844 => 2.0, 13.8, 14.2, 20.7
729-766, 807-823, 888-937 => 2.3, 15.1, 19.8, 34.4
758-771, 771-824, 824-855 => 3.0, 14.4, 16.4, 21.1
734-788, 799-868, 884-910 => 9.1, 14.5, 21.3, 32.9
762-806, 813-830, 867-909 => 1.0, 14.9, 19.5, 31.3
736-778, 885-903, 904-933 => 0.0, 14.3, 32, 35.3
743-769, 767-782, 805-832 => 0.2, 13.1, 14.6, 18.7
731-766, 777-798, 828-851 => 2.7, 14.9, 15.3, 21.2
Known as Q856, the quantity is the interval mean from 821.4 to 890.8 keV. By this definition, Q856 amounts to 25.2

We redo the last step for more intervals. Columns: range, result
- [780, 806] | 15.1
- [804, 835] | 18.6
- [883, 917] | 33.4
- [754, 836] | 16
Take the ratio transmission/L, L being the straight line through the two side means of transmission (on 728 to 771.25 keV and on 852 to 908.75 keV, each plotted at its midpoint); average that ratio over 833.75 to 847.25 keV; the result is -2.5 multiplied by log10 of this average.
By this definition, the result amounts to 0.15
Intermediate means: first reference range 15.2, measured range 22.3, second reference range 30.3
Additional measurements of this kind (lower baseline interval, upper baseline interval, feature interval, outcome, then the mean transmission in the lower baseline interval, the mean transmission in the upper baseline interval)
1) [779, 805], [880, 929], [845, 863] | 0.012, 15.1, 33.5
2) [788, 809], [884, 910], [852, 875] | -0.042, 15.5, 32.9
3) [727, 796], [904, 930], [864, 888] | 0.013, 15.2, 35.3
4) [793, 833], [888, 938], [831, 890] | -0.025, 17.6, 34.4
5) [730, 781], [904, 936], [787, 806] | 0.278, 14.9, 35.3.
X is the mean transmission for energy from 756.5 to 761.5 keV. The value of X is 11.4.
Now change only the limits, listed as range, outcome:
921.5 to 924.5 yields 34.3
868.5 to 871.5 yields 29.4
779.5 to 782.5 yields 14.1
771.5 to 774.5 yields 14.3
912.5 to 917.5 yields 34.7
